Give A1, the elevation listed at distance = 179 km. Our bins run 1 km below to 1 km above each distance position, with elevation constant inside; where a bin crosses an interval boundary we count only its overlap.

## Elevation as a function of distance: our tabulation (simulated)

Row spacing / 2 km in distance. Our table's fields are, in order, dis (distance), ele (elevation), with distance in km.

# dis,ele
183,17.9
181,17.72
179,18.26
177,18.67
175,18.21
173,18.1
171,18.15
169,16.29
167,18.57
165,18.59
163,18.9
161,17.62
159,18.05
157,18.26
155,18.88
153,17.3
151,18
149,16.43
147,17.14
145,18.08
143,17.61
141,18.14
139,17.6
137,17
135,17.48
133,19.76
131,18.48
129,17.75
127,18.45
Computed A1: 18.26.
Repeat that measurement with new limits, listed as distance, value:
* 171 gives 18.15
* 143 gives 17.61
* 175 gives 18.21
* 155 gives 18.88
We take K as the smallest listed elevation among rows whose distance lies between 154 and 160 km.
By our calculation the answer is 18.05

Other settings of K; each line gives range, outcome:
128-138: 17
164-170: 16.29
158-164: 17.62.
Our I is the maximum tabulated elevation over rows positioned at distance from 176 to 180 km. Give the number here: 18.67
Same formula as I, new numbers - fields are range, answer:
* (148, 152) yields 18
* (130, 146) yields 19.76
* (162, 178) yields 18.9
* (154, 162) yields 18.88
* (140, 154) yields 18.14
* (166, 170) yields 18.57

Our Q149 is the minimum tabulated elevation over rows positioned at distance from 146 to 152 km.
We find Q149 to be 16.43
